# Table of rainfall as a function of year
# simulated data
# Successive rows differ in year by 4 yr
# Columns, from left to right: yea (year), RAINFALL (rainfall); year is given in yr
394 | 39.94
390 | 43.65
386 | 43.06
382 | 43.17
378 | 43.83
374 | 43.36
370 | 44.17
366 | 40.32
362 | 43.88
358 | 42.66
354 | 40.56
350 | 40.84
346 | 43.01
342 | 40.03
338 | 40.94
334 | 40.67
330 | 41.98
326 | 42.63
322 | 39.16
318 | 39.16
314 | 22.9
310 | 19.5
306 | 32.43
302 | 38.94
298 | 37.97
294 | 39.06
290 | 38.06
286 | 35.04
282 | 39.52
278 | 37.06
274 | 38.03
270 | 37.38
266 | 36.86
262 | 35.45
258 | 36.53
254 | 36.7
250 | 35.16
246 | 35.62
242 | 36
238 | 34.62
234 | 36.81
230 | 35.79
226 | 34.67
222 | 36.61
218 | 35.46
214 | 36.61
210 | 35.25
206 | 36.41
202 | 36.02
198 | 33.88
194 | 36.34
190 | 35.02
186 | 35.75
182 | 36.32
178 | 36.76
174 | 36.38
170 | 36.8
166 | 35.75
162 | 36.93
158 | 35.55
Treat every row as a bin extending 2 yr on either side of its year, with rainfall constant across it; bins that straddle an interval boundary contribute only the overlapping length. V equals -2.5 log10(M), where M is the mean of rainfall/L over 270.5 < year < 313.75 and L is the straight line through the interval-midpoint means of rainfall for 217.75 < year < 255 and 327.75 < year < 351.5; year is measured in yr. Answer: 0.10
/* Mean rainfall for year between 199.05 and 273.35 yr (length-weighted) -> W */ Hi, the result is 36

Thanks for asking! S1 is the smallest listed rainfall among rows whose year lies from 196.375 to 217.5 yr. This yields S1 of 33.88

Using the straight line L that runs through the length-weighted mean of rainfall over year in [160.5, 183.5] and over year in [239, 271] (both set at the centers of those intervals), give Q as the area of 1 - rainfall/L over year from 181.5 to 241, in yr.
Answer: 1.0 yr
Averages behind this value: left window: 36.5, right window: 36.1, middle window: 35.7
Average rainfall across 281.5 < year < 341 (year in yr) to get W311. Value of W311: 36.5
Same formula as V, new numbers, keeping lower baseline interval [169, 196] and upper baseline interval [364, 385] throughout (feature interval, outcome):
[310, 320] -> 0.38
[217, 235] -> 0.06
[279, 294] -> 0.06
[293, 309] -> 0.13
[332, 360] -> 0.02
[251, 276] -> 0.07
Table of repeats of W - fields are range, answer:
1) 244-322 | 35.4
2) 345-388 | 42.6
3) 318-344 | 40.8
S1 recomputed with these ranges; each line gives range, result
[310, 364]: 19.5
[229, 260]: 34.62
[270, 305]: 35.04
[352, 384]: 40.32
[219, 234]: 34.67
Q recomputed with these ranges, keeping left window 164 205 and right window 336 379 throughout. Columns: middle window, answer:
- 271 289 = 0.9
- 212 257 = 2.2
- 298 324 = 5.1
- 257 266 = 0.6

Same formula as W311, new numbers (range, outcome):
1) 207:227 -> 35.8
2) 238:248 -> 35.6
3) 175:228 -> 35.8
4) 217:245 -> 35.7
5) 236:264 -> 35.7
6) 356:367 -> 42.5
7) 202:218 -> 36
